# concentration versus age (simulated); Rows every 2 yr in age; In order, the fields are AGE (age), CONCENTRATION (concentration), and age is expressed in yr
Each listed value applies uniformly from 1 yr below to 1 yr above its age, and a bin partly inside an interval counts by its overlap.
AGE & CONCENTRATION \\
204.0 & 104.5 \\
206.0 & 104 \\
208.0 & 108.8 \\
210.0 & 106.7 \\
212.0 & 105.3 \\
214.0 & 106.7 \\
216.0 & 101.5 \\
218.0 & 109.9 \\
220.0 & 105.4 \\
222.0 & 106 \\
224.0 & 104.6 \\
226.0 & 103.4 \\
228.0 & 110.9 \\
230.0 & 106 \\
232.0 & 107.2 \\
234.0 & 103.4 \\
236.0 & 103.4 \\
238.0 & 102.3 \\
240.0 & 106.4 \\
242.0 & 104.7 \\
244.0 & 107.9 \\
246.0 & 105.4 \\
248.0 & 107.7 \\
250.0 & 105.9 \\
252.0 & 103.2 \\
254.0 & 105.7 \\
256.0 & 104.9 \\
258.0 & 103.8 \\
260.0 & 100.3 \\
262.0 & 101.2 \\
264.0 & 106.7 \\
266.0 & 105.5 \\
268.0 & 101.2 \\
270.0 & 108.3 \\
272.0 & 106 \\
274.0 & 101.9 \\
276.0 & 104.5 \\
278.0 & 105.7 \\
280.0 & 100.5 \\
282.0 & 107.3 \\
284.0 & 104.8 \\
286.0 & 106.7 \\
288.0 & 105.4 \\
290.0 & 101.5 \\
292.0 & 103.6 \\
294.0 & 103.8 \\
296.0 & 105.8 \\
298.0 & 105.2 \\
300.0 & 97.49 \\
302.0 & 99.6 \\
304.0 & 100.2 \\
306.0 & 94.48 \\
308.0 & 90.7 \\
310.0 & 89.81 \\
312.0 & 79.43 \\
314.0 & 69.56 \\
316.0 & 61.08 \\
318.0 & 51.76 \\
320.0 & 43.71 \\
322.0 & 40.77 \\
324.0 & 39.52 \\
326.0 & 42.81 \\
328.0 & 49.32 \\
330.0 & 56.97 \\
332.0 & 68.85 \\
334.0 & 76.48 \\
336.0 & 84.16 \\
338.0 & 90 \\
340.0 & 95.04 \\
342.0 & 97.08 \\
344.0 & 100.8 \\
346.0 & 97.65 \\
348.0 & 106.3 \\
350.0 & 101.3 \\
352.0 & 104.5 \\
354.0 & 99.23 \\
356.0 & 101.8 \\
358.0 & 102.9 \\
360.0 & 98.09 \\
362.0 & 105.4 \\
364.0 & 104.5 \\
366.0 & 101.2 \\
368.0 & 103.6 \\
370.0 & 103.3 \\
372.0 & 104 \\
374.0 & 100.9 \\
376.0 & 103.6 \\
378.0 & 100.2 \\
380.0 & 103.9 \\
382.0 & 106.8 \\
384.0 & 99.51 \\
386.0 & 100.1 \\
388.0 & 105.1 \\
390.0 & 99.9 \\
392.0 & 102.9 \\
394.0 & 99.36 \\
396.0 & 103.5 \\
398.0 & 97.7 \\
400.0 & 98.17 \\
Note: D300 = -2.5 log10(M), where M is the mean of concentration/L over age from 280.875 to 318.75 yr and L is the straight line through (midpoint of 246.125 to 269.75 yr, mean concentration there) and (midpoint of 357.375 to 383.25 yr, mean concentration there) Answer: 0.11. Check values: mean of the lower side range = 104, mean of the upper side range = 103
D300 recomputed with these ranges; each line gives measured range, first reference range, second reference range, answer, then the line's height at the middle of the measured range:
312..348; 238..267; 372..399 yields 0.421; 103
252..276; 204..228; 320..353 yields -0.106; 94.4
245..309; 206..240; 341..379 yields 0.010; 104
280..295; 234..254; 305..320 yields -0.215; 85.7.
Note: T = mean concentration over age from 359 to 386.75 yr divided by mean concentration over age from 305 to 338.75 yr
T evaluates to 1.55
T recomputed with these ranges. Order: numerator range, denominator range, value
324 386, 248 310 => 0.90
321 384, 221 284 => 0.86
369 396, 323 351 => 1.29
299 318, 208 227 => 0.81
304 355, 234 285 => 0.74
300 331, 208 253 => 0.65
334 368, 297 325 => 1.30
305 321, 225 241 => 0.69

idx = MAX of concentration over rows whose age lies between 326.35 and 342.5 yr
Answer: 97.08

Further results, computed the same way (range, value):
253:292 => 108.3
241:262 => 107.9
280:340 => 107.3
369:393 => 106.8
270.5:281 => 106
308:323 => 90.7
